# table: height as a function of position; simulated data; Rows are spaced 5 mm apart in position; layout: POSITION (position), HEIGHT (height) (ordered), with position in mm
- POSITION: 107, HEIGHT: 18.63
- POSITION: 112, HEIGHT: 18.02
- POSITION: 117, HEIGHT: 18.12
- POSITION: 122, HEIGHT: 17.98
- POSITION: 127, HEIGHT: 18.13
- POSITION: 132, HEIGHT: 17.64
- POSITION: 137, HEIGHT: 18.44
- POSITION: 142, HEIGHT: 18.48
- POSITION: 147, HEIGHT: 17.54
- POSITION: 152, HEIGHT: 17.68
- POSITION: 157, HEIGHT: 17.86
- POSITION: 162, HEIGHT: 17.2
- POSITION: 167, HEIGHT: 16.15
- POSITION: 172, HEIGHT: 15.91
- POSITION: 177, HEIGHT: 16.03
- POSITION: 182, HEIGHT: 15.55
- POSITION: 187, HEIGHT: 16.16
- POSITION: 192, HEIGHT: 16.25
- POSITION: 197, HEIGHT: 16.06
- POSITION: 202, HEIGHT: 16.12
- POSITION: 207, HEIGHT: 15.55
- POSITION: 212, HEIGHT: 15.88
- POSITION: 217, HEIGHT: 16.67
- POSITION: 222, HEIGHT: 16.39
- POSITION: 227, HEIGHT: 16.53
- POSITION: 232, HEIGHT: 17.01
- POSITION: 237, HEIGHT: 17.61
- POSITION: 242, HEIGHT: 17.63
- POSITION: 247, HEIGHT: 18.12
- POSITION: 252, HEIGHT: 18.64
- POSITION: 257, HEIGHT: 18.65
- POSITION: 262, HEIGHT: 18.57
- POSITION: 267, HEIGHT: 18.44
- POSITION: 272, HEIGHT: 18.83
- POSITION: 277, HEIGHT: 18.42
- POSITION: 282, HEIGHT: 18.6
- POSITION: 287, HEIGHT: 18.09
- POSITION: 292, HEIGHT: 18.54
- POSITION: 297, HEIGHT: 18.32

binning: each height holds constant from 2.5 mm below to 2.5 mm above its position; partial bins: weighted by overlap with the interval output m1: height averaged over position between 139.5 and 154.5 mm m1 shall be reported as 17.9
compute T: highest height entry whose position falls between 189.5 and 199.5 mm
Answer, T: 16.25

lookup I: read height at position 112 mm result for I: 18.02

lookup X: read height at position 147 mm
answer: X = 17.54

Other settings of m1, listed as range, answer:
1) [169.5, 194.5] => 16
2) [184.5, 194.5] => 16.2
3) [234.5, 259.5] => 18.1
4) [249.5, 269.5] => 18.6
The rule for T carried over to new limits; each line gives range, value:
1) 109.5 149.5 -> 18.48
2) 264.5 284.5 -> 18.83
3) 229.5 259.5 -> 18.65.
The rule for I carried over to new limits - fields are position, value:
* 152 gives 17.68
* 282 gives 18.6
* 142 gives 18.48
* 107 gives 18.63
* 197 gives 16.06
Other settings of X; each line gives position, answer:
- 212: 15.88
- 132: 17.64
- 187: 16.16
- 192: 16.25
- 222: 16.39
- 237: 17.61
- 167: 16.15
